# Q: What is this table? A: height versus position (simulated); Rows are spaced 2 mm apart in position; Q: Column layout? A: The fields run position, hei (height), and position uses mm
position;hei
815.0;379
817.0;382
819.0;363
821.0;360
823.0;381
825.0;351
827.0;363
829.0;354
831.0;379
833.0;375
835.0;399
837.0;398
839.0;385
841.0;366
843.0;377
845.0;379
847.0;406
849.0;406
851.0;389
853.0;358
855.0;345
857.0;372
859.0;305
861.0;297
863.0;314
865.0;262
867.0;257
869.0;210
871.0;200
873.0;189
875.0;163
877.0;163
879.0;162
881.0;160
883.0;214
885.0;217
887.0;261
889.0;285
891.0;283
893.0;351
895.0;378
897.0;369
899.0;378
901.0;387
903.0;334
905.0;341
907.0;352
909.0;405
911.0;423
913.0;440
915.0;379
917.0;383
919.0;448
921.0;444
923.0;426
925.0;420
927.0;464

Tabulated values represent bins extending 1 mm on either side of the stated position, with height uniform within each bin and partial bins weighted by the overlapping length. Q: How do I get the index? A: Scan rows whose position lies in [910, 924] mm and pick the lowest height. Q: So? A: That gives 379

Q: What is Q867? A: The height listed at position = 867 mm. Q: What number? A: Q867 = 257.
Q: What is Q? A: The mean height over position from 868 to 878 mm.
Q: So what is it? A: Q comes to 185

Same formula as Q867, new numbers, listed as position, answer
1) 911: 423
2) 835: 399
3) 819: 363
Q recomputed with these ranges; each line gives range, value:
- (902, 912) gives 371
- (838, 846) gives 377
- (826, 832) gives 365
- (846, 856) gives 381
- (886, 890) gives 273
